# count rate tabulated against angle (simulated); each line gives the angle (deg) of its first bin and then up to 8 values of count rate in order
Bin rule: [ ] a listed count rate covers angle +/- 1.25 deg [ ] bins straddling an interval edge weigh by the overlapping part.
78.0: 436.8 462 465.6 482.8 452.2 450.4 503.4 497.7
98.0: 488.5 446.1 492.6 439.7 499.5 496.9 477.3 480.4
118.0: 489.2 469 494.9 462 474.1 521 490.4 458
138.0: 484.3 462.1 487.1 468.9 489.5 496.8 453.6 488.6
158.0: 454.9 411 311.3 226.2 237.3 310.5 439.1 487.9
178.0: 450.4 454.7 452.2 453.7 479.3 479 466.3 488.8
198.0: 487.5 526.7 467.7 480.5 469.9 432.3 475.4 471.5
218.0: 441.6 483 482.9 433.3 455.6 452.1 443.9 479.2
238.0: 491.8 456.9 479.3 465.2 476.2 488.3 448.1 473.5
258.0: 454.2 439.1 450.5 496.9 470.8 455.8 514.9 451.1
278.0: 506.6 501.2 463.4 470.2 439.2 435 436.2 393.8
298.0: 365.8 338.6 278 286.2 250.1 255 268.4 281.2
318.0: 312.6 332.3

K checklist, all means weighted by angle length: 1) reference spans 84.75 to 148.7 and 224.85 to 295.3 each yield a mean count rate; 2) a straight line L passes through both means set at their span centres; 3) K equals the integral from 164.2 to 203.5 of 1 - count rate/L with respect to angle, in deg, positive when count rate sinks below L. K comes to 3.4 deg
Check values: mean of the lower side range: 479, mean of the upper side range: 465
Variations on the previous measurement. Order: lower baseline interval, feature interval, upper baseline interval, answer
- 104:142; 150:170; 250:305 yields 4.0 deg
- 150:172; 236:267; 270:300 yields -2.9 deg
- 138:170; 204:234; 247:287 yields -0.8 deg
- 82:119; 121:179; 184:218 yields 4.6 deg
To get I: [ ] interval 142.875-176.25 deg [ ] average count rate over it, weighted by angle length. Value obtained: 408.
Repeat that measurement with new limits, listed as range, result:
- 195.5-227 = 472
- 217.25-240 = 463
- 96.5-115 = 478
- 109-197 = 450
